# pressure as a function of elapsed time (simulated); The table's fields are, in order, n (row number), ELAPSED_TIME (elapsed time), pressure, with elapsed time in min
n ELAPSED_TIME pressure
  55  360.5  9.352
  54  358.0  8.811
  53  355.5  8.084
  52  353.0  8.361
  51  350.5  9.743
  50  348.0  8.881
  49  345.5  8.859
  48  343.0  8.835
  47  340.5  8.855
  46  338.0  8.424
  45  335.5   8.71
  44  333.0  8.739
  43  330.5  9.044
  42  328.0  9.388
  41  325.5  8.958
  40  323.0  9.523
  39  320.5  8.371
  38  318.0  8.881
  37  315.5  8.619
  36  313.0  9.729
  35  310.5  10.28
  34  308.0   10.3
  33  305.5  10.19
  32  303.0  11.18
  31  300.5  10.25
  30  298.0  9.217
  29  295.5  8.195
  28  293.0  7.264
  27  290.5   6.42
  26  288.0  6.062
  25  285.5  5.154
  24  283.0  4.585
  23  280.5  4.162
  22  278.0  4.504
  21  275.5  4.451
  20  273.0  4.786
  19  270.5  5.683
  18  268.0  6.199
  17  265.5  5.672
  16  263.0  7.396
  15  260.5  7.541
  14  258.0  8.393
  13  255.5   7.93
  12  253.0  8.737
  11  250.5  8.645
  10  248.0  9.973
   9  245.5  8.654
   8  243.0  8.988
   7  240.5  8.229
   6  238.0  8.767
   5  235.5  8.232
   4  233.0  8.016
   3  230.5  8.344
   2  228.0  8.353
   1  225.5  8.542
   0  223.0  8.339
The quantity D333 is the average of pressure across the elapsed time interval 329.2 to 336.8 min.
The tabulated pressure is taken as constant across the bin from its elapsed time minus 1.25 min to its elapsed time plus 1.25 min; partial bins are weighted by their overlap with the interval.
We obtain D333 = 8.83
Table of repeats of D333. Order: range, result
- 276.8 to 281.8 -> 4.33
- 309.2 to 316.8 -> 9.54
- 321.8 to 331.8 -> 9.22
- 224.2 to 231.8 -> 8.41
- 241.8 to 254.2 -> 9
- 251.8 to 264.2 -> 8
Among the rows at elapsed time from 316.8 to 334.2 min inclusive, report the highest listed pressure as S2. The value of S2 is 9.523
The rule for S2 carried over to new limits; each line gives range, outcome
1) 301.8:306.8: 11.18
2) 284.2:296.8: 8.195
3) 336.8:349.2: 8.881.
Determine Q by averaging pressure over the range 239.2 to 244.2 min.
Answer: 8.61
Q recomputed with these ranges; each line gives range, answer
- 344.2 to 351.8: 9.15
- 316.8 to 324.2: 8.92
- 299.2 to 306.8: 10.5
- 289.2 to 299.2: 7.76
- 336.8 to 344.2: 8.71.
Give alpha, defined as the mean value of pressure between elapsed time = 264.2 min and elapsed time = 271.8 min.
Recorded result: 5.85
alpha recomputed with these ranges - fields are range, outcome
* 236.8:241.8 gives 8.5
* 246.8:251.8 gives 9.3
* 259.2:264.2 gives 7.48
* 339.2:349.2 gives 8.86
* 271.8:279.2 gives 4.58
